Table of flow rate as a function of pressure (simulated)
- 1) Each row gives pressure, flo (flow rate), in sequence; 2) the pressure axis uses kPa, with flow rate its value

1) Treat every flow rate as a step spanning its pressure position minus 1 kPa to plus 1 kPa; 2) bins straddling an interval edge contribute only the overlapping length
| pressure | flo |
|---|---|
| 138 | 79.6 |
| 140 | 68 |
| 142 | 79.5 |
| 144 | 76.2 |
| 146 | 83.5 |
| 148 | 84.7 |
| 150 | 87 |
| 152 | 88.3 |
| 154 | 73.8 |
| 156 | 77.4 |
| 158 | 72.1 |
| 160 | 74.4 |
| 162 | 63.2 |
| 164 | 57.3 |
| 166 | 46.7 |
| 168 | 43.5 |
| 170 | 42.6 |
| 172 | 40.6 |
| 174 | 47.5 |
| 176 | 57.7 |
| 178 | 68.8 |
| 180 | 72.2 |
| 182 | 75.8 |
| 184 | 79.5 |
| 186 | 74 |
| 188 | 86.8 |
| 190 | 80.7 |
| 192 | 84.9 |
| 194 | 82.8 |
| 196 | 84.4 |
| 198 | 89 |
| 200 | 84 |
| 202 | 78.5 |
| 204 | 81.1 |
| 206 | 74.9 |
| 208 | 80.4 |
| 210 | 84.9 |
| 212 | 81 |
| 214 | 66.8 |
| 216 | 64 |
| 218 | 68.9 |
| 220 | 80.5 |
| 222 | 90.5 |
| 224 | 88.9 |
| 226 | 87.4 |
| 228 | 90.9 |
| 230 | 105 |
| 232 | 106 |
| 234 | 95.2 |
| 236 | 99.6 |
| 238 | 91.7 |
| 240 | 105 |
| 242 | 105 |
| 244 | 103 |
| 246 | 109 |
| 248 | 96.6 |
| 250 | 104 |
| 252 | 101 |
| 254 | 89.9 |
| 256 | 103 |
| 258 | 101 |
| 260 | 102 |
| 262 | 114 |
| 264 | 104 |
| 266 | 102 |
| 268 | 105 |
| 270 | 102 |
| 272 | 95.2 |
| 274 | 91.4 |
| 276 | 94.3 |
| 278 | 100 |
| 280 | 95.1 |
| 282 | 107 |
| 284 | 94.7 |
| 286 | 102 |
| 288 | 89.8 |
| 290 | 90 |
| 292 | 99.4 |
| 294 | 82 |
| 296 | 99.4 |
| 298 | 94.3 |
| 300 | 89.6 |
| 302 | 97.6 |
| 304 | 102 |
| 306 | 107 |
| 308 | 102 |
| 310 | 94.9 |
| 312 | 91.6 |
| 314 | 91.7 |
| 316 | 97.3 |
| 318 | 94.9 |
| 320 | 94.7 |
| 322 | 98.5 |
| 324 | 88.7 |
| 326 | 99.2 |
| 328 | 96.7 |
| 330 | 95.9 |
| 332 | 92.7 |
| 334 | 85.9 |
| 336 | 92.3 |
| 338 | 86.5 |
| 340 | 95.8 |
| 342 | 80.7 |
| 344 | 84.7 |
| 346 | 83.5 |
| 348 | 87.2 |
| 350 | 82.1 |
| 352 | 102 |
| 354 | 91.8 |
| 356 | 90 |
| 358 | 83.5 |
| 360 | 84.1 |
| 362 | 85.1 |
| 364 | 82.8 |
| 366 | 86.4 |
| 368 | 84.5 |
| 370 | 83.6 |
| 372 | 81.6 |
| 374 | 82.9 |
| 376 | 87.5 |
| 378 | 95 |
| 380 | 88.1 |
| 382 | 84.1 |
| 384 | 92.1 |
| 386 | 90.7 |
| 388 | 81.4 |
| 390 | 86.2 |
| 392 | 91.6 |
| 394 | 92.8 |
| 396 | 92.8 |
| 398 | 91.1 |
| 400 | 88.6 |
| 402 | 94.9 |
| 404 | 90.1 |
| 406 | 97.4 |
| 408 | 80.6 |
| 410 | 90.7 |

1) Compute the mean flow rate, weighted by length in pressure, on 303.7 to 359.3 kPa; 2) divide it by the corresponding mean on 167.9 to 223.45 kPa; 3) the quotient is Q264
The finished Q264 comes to 1.25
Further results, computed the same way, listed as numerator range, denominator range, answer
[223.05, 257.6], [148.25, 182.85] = 1.54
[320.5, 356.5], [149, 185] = 1.40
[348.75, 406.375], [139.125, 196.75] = 1.25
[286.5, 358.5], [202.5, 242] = 1.07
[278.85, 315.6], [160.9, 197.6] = 1.45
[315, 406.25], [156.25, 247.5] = 1.13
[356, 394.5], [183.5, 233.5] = 1.04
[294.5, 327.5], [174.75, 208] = 1.23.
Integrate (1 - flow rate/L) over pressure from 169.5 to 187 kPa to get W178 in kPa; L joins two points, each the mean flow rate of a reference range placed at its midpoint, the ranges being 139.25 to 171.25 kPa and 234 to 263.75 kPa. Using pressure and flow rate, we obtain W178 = 3.42 kPa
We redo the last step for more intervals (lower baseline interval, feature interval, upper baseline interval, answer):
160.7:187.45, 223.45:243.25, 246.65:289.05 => -2.9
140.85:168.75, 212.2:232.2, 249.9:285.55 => 1.2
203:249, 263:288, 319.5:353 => -2.5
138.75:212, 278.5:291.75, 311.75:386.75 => -2.1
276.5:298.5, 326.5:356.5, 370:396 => 0.4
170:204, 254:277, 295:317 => -3.1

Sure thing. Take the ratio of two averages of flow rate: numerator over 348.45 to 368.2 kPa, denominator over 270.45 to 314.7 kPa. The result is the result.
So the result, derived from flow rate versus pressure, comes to 0.9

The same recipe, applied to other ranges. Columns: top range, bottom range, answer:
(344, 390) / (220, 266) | 0.87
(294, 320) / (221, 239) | 1.01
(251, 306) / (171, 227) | 1.29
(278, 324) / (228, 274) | 0.95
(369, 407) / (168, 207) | 1.23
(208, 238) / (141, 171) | 1.23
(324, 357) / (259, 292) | 0.91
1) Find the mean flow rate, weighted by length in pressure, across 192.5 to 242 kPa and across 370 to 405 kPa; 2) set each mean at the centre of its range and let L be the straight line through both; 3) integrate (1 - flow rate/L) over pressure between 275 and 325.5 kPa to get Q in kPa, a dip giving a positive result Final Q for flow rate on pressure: -4.9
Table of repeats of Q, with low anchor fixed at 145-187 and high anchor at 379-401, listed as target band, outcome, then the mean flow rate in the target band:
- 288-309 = -4.2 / 96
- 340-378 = -0.1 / 86.3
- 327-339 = -1.2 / 91.7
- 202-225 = -2.1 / 78.4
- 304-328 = -4.4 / 96.7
